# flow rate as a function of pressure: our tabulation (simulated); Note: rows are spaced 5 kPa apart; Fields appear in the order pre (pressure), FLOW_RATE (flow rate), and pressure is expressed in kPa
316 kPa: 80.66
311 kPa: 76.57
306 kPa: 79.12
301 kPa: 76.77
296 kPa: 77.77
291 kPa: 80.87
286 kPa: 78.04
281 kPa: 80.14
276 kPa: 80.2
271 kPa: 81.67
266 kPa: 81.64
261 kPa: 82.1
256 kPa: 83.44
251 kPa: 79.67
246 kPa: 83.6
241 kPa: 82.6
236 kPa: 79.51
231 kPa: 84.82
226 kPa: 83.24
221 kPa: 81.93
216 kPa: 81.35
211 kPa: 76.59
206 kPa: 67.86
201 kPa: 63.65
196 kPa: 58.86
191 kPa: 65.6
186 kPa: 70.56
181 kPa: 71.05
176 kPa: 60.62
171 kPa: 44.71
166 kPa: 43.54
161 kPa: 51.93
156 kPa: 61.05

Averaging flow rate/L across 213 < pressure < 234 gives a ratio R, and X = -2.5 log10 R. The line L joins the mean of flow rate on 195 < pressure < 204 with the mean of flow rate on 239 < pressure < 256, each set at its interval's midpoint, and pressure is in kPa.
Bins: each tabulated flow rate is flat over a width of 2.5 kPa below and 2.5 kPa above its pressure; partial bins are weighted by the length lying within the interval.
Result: -0.15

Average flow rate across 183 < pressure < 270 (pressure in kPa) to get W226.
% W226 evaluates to 76.9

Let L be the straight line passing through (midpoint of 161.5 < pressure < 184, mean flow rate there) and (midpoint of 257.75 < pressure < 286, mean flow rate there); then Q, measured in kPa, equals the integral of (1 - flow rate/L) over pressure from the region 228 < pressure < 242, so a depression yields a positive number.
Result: -2.2 kPa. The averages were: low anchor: 55.1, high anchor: 80.9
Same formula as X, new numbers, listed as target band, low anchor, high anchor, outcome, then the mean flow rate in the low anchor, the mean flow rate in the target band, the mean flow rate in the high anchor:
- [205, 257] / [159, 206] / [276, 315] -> -0.191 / 59.5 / 80.7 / 78.7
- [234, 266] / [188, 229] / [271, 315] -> -0.085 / 72.5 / 81.8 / 78.9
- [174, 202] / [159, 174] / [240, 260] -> -0.168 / 47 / 65.2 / 82.3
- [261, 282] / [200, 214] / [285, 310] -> -0.069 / 70.4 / 81.1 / 78.4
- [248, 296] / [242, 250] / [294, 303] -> -0.010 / 82.7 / 80.7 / 77.3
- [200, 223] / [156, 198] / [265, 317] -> -0.154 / 58.5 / 74.8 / 79.3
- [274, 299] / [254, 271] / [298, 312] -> 0.004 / 82.3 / 79.3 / 77.6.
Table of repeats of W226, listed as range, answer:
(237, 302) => 80.7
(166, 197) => 60.6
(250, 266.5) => 81.9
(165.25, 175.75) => 47.8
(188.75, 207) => 63.7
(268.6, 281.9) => 80.7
